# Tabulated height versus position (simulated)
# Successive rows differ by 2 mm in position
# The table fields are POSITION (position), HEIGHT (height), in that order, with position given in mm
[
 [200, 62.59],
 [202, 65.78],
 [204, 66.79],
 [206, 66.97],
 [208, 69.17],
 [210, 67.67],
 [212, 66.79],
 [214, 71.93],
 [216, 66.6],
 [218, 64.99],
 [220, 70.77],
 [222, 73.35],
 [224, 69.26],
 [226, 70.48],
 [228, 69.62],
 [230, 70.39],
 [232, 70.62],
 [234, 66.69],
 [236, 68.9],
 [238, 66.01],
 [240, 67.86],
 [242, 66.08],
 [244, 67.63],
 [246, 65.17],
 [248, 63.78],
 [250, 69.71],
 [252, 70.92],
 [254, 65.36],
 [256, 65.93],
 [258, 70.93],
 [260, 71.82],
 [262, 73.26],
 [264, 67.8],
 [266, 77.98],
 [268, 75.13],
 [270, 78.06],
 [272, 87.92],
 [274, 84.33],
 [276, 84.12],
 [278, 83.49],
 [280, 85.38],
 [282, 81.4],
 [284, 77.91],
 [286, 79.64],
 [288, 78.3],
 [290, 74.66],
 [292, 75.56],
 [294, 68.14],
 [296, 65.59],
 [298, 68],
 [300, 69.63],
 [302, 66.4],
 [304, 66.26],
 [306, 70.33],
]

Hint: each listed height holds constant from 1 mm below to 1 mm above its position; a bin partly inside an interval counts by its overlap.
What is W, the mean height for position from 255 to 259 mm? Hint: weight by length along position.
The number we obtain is 68.4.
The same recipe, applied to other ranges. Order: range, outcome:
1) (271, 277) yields 85.5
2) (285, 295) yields 75.3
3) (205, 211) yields 67.9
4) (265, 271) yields 77.1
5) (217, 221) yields 67.9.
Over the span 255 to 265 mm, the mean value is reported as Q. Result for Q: 69.9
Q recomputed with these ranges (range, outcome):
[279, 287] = 81.1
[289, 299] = 70.4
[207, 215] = 68.9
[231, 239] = 68.1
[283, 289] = 78.6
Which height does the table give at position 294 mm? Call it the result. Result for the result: 68.14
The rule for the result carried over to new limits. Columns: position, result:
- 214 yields 71.93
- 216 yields 66.6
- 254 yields 65.36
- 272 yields 87.92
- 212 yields 66.79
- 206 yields 66.97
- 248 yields 63.78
